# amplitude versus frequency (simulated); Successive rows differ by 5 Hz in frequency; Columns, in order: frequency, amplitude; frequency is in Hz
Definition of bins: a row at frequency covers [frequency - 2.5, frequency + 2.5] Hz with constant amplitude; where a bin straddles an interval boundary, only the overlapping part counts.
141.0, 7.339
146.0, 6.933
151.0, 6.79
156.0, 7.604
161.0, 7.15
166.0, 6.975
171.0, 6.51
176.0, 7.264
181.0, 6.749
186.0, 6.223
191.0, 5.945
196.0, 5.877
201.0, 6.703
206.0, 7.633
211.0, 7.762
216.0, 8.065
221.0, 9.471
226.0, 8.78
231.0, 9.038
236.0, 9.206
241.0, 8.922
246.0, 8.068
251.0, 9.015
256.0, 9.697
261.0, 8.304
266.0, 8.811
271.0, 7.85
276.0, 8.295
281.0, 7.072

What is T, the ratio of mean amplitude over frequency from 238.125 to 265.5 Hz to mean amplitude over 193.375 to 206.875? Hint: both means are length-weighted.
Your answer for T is 1.3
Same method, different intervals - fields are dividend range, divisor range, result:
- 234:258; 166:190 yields 1.34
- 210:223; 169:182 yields 1.23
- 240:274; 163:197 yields 1.32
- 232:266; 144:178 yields 1.26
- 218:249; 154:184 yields 1.27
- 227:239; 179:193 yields 1.44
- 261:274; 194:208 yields 1.24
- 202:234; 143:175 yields 1.20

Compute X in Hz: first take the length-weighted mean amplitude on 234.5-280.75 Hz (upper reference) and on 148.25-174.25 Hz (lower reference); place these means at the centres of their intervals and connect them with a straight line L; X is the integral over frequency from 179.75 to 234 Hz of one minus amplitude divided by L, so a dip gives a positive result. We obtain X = 2.0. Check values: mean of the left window 7.01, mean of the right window 8.6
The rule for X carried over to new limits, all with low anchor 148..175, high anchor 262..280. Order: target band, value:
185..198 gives 2.39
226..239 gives -2.10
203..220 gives -0.82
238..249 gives -0.89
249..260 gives -1.63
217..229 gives -2.03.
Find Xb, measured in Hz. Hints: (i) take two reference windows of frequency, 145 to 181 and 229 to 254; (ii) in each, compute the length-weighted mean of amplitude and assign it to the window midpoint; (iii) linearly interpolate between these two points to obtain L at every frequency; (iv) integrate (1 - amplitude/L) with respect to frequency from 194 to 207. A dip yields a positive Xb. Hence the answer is 2.0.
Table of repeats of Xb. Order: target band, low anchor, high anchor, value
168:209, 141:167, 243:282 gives 4.9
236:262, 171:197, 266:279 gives -3.9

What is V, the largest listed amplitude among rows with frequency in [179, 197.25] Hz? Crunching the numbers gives 6.749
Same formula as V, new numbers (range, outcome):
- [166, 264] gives 9.697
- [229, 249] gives 9.206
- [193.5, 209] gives 7.633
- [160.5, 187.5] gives 7.264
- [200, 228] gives 9.471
